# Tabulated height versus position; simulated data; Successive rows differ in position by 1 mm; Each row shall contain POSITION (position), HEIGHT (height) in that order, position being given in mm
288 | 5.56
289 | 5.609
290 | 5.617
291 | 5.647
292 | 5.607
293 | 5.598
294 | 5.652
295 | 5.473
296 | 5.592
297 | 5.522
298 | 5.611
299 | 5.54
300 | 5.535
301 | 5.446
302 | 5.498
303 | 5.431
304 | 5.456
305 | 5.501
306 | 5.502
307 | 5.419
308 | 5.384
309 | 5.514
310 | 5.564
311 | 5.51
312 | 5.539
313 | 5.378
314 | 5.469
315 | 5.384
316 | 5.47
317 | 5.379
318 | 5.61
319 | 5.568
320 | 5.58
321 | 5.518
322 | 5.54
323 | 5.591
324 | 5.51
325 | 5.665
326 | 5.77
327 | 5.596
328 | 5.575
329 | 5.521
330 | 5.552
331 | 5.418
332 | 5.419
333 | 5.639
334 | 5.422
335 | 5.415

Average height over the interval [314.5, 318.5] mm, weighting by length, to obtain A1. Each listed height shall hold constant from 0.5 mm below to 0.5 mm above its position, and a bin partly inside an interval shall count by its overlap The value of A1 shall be 5.46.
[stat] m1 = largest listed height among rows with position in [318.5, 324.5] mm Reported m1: 5.591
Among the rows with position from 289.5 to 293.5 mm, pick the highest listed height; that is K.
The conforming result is 5.647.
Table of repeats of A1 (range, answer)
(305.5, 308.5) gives 5.43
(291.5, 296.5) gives 5.58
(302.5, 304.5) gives 5.44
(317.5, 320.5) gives 5.59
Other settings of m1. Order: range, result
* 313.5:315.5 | 5.469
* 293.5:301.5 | 5.652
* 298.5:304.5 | 5.54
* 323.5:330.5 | 5.77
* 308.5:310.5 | 5.564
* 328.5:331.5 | 5.552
